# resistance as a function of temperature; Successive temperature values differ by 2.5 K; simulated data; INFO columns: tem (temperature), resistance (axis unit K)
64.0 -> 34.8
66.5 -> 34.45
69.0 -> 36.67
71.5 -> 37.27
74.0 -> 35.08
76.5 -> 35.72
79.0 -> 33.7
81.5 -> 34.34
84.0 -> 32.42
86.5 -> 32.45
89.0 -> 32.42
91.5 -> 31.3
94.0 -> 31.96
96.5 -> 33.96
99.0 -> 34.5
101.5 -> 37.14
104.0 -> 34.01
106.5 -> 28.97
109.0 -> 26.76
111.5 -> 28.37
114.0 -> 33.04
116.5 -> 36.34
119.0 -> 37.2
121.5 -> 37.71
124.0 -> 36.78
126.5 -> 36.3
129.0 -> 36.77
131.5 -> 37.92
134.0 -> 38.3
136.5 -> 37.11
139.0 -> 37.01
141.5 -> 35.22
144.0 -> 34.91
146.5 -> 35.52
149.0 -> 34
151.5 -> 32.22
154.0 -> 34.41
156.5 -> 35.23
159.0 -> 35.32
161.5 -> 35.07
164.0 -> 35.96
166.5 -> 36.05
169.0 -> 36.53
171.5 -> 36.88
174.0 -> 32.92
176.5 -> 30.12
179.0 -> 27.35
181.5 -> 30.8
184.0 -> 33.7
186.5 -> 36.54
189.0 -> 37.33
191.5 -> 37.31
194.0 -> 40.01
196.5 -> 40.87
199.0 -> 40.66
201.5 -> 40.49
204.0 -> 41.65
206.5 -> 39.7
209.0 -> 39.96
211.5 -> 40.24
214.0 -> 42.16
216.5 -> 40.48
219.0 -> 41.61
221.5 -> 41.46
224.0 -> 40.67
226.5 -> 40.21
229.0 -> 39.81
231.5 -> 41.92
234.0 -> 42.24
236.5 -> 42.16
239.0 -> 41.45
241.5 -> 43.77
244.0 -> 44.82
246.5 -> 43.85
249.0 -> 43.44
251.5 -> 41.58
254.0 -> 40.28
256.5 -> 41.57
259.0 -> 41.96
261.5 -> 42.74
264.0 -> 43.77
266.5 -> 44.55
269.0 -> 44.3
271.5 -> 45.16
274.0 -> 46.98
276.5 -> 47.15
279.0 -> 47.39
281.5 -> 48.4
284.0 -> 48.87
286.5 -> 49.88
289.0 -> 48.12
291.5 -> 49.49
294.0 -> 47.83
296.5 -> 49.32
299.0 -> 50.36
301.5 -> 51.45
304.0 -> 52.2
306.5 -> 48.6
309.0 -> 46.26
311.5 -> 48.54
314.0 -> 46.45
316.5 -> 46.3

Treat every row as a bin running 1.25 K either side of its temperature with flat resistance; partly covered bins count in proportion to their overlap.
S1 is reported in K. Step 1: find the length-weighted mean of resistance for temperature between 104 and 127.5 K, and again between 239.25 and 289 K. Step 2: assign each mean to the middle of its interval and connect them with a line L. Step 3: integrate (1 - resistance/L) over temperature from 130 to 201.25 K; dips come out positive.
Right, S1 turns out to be 3.1 K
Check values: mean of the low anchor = 33.5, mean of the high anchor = 44.8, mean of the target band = 35.6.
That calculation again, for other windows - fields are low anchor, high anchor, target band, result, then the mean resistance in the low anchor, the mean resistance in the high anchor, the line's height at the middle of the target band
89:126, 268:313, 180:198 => 1.6 K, 33.5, 48.4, 40.1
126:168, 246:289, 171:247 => 2.7 K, 35.7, 44.9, 40.5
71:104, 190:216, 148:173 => 1.8 K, 33.9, 40.3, 38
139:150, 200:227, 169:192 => 2.7 K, 35.2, 40.8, 38.1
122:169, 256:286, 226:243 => 0.4 K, 35.8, 45.4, 42.6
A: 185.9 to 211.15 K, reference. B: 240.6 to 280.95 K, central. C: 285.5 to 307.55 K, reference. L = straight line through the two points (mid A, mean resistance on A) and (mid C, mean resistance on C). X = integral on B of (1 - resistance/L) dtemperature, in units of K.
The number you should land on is 1.73 K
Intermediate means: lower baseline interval 39.6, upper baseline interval 49.7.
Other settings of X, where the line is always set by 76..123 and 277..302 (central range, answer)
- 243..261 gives 1.33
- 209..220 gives 0.46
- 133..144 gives -0.05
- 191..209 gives 0.59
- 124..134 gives -0.40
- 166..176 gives 1.02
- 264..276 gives 0.55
